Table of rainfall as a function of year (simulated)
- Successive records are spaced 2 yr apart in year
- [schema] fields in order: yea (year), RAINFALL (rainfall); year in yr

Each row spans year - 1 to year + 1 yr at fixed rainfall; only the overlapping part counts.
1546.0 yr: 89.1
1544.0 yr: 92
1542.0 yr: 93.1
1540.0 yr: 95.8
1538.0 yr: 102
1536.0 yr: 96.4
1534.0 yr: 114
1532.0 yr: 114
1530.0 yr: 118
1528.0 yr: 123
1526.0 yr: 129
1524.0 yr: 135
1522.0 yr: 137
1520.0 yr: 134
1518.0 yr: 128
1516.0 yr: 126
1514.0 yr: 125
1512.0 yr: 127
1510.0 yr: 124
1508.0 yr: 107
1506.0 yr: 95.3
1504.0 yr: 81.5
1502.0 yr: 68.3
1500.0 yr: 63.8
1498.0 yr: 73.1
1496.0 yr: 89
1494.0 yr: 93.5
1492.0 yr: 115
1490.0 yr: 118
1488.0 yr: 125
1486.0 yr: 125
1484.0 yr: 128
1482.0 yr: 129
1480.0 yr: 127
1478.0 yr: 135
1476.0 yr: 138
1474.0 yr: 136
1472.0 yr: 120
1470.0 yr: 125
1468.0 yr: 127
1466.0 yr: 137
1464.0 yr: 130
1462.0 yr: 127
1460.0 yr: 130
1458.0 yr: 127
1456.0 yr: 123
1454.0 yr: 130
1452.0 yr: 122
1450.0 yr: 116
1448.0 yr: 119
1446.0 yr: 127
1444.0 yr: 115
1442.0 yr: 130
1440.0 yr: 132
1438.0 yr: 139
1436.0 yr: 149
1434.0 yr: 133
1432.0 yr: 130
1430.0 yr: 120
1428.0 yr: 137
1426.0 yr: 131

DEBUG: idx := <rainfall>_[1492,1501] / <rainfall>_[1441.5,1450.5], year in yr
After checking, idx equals 0.69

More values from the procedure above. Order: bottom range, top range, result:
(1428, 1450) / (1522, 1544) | 0.87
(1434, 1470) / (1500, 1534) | 0.90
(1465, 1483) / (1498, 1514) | 0.73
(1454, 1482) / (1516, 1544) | 0.90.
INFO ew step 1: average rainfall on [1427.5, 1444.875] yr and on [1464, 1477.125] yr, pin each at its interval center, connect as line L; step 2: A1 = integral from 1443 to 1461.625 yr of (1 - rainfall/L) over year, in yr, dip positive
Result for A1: 1.1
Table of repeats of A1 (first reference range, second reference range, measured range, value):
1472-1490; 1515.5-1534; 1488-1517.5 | 6.00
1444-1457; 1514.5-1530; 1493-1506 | 4.86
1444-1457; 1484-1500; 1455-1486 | -4.29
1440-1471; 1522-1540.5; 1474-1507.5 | 3.87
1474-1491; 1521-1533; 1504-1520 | 1.18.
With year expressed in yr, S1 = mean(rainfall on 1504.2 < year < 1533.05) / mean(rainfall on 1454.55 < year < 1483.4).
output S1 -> 0.94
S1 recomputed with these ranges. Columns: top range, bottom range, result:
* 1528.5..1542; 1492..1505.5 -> 1.30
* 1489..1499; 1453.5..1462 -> 0.77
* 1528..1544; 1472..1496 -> 0.86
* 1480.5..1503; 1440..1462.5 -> 0.83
